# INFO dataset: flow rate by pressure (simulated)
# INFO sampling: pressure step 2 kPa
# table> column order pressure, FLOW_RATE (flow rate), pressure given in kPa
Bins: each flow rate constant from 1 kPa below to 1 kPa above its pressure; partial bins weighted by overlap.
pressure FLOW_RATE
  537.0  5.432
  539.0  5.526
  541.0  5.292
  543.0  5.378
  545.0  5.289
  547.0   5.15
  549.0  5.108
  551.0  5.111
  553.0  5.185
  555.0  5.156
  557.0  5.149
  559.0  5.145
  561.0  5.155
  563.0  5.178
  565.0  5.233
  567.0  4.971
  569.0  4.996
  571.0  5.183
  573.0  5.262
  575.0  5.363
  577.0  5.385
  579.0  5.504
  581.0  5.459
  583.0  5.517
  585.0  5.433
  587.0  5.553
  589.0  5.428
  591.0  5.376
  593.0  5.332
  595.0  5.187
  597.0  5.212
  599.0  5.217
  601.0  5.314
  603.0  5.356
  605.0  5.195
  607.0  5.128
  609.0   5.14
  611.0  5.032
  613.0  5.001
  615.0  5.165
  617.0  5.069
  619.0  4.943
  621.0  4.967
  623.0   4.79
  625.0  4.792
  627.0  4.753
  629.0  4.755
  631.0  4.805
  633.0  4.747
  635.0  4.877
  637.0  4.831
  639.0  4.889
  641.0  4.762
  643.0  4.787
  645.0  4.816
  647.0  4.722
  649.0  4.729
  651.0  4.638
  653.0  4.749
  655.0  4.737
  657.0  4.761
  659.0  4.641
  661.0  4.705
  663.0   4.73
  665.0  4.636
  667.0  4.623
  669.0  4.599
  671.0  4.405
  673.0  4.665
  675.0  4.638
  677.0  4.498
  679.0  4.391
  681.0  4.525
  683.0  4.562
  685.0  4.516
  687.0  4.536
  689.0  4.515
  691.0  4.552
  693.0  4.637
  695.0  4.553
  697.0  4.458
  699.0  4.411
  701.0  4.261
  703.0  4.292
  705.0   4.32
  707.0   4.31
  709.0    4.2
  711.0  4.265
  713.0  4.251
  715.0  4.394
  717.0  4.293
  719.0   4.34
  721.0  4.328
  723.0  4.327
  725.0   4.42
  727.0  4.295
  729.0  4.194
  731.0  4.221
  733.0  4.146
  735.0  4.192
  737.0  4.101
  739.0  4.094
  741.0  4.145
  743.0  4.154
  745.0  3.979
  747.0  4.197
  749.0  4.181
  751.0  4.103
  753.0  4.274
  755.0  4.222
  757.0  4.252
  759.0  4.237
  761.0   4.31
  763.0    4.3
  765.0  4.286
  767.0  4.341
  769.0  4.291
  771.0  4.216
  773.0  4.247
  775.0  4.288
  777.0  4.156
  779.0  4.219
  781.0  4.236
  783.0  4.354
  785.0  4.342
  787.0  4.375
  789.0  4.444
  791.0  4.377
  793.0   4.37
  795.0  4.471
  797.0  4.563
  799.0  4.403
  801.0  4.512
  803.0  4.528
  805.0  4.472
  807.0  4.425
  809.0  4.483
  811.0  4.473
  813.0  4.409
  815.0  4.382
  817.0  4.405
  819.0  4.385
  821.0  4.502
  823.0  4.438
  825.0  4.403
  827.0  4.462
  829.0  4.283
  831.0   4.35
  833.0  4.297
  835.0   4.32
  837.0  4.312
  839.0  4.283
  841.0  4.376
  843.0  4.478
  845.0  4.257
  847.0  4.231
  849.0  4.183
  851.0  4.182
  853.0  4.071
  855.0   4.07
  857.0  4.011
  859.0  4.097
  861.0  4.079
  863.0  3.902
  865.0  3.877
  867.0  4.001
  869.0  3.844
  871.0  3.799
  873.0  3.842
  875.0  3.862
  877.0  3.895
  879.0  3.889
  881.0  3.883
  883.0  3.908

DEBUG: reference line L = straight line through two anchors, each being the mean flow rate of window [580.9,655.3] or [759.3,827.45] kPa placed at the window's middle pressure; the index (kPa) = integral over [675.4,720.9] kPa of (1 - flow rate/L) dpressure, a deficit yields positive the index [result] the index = 3.1 kPa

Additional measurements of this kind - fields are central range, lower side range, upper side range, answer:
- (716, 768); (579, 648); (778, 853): 4.5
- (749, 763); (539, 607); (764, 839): 1.0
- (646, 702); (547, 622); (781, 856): 3.5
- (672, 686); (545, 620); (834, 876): 0.8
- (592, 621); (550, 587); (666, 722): -0.9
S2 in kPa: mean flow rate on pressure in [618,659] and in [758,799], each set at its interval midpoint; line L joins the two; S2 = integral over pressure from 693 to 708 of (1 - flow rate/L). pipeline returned 0.6 kPa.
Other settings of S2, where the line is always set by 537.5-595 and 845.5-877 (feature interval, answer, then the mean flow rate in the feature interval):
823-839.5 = -0.8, 4.35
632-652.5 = 0.7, 4.78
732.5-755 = 1.8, 4.15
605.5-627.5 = 0.3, 4.99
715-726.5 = 0.7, 4.34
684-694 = 0.4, 4.55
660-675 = 0.7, 4.62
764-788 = 0.5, 4.28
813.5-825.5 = -0.7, 4.42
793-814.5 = -1.1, 4.47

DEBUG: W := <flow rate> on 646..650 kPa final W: 4.73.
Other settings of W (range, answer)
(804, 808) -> 4.45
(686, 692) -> 4.53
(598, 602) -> 5.27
